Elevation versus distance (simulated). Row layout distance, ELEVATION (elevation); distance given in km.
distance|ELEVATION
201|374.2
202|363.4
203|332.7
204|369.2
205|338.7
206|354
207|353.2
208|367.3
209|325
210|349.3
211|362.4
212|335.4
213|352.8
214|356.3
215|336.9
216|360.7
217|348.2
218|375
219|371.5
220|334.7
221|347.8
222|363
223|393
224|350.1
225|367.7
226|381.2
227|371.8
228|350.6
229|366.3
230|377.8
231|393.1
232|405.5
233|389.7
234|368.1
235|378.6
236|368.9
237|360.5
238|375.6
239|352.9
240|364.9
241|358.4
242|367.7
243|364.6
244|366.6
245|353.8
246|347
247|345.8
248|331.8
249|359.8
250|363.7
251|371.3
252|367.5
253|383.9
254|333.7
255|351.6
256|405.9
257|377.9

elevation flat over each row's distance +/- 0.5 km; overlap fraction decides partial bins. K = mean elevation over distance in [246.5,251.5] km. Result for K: 354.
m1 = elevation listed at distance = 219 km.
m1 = 371.5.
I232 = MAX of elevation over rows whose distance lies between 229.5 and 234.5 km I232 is 405.5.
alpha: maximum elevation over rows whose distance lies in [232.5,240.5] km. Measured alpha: 389.7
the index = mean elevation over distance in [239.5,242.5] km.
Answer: 364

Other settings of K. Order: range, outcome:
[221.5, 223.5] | 378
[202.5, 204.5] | 351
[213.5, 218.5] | 355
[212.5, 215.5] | 349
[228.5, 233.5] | 386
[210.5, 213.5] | 350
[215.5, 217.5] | 354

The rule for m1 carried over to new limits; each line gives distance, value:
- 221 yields 347.8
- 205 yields 338.7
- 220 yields 334.7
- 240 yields 364.9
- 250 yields 363.7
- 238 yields 375.6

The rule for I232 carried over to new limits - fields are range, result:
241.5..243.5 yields 367.7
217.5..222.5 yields 375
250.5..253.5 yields 383.9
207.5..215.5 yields 367.3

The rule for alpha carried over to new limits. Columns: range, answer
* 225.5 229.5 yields 381.2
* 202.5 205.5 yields 369.2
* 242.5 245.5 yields 366.6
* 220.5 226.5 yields 393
